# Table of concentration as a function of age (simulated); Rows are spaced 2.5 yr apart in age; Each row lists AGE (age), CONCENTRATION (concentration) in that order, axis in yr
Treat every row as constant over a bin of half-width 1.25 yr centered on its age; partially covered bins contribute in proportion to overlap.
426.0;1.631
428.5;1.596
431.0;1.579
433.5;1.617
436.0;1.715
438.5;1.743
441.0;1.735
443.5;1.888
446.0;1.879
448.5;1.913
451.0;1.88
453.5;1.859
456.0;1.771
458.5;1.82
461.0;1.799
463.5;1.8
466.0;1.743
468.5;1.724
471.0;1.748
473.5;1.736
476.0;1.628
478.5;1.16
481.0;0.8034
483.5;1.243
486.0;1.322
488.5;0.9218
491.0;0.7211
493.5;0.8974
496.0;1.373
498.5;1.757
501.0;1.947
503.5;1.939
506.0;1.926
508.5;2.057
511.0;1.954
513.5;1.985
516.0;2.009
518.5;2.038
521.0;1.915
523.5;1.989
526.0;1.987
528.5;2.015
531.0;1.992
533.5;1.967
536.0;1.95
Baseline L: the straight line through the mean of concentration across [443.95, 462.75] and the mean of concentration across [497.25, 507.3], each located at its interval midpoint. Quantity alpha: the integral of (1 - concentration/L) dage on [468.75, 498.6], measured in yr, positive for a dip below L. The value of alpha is 9.6 yr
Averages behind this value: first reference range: 1.85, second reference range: 1.89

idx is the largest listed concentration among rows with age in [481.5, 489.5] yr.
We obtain 1.322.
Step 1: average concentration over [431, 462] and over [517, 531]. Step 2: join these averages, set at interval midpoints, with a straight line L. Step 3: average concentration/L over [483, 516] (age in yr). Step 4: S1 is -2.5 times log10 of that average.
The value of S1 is 0.23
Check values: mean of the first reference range 1.79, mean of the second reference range 1.99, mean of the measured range 1.57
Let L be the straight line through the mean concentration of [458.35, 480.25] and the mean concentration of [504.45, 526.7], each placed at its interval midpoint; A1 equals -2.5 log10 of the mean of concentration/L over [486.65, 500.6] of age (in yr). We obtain 0.47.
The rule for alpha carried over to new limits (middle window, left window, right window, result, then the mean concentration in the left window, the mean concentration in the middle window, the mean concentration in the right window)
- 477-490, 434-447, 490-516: 4.7 yr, 1.78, 1.09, 1.68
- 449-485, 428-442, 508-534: 3.1 yr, 1.67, 1.63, 1.99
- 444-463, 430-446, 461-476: -1.2 yr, 1.73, 1.85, 1.74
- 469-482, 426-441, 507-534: 2.6 yr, 1.66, 1.44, 1.99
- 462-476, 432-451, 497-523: 0.8 yr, 1.79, 1.74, 1.95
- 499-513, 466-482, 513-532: -1.0 yr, 1.5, 1.95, 1.99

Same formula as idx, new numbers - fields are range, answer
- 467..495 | 1.748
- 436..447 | 1.888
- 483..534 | 2.057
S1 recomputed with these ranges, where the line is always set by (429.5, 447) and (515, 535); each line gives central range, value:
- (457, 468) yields 0.01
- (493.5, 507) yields 0.13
